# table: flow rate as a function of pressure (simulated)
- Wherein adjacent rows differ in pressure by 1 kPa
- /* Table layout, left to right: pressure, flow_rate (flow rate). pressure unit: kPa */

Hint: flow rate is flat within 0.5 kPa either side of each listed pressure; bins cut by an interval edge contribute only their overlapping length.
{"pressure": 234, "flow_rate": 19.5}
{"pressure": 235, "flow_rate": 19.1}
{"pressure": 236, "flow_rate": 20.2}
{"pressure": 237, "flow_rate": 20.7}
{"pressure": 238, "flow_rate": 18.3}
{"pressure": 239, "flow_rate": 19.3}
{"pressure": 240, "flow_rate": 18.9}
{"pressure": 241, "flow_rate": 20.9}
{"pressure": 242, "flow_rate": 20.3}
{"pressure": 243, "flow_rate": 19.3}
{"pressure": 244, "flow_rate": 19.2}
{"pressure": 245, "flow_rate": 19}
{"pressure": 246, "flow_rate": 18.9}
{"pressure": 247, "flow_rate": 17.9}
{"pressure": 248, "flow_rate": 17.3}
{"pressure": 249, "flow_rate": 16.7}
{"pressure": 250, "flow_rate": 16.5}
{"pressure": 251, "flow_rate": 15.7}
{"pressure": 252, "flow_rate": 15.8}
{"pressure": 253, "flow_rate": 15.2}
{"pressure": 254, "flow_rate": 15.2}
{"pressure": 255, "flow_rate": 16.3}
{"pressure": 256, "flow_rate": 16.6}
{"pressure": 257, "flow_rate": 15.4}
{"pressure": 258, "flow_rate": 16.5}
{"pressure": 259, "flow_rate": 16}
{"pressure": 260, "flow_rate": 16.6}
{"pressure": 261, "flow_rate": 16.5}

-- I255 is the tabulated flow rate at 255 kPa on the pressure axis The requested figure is 16.3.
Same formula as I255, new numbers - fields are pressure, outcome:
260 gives 16.6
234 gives 19.5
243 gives 19.3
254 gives 15.2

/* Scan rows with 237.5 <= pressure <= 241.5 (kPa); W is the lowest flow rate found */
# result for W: 18.3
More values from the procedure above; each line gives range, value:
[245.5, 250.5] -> 16.5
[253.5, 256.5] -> 15.2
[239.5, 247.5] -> 17.9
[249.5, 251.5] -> 15.7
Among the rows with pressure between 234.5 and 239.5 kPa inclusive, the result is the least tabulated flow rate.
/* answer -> 18.3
